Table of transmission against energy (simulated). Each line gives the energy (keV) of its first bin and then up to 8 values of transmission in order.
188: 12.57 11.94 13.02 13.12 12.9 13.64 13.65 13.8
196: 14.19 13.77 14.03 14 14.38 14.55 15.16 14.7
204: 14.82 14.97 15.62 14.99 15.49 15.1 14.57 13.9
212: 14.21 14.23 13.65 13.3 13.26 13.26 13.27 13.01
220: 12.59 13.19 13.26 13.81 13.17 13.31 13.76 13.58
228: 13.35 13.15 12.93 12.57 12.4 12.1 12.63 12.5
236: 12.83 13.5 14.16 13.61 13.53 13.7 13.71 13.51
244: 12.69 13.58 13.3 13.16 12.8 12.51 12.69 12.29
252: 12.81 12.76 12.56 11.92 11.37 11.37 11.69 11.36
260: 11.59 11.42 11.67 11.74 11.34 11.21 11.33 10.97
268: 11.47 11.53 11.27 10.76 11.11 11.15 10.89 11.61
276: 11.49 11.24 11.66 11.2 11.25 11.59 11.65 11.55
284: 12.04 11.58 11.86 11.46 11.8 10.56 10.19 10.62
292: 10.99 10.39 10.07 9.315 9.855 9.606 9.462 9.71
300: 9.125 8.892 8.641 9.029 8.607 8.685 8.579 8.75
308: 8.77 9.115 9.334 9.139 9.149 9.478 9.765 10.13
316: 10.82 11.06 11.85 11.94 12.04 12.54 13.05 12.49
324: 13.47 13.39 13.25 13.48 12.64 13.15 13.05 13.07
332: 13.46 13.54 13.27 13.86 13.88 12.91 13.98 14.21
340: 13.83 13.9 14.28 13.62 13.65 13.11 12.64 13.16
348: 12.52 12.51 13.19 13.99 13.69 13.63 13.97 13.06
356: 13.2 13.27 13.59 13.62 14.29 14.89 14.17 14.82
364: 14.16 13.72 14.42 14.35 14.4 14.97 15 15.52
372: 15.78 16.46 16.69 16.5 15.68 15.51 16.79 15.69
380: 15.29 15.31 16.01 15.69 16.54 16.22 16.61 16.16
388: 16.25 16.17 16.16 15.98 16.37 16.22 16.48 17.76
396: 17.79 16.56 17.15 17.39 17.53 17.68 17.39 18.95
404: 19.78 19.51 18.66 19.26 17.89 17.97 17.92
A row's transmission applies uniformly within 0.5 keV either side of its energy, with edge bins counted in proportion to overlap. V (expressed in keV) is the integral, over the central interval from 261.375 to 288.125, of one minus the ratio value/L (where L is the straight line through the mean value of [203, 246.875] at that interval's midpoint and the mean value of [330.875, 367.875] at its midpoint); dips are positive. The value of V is 4.33 keV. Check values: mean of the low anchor 13.6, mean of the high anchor 13.7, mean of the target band 11.4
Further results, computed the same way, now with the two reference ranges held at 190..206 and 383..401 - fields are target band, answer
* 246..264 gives 3.34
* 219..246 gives 2.56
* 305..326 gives 6.60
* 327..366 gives 6.06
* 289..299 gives 3.46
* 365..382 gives 0.98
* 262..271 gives 2.21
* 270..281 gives 2.82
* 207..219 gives 0.25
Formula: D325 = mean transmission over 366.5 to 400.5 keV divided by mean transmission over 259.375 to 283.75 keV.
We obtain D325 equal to 1.42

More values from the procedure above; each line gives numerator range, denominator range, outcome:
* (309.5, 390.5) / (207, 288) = 1.10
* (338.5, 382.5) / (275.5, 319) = 1.40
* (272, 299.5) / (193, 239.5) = 0.79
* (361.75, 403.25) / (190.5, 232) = 1.16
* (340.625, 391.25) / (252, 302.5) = 1.33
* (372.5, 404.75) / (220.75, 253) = 1.27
